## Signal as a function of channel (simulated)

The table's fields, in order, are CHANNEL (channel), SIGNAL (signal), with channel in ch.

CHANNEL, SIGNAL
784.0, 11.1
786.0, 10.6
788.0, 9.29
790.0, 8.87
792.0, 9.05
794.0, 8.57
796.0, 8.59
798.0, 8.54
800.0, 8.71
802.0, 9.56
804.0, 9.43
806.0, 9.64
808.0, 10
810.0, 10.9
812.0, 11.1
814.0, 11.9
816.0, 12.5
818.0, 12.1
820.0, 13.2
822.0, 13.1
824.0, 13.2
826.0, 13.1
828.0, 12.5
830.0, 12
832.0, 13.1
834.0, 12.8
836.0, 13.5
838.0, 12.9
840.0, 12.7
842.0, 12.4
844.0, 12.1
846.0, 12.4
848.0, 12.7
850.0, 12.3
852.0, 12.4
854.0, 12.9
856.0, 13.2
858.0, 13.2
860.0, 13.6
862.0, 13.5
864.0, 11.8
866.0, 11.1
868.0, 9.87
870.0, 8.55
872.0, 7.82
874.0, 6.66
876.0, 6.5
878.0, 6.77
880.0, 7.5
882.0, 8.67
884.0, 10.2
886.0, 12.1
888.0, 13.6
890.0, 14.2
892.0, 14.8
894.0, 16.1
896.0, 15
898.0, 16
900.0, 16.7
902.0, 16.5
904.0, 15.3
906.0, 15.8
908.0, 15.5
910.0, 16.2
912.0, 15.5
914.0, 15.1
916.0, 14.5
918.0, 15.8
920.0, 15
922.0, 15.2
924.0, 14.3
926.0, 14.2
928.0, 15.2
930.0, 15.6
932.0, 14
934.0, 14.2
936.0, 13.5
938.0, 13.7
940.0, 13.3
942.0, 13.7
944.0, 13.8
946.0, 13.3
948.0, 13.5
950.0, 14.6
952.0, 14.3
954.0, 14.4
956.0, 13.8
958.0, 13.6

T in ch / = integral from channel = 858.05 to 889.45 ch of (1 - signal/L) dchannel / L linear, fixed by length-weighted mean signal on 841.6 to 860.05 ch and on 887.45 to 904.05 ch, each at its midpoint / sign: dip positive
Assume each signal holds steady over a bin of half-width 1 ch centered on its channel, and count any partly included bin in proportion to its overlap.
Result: 8.9 ch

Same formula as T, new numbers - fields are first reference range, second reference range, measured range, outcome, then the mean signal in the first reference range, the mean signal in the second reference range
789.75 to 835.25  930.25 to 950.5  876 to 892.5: 2.6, 11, 13.8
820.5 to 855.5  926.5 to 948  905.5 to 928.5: -2.4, 12.7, 14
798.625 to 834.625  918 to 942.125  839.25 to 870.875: 0.8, 11.6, 14.4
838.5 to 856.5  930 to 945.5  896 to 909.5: -2.6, 12.6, 13.8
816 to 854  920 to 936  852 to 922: 5.0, 12.7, 14.6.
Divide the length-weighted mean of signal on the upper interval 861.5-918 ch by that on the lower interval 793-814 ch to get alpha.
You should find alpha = 1.31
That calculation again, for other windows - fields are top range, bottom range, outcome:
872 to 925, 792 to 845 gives 1.17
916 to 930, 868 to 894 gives 1.49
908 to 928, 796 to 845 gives 1.30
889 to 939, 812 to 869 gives 1.20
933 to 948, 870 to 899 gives 1.23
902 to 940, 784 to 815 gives 1.54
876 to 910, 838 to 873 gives 1.11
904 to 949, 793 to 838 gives 1.29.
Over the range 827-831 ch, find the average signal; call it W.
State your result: 12.2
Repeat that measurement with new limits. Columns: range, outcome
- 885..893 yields 13.7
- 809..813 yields 11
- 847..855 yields 12.6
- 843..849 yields 12.4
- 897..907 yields 16.1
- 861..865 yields 12.7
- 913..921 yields 15.1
